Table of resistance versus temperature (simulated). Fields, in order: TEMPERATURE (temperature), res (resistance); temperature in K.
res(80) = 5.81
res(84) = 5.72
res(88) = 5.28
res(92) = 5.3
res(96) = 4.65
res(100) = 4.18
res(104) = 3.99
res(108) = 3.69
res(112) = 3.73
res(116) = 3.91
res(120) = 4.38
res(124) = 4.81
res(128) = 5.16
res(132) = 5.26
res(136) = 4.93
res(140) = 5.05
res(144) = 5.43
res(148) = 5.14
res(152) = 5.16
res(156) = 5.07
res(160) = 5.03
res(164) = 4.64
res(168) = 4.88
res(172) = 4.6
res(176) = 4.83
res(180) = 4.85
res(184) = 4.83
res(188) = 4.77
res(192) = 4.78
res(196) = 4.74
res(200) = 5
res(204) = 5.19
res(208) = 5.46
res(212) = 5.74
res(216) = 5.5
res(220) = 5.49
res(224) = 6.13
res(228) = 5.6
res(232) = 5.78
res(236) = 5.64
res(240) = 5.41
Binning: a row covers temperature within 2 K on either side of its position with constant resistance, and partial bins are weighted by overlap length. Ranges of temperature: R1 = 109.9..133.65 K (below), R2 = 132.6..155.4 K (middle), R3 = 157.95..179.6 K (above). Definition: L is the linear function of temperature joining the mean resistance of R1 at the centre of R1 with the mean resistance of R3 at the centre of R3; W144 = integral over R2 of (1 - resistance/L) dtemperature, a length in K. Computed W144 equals -2.4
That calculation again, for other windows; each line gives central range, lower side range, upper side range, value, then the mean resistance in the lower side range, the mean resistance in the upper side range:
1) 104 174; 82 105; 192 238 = 5.1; 4.89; 5.45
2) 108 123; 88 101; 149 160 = 2.8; 4.84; 5.1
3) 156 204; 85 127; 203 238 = 3.4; 4.44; 5.63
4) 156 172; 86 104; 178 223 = 0.5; 4.76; 5.15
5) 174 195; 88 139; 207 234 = 1.9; 4.54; 5.68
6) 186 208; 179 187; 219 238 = 0.7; 4.83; 5.74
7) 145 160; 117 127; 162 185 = -1.4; 4.58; 4.77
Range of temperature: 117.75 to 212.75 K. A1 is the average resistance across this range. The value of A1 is 4.98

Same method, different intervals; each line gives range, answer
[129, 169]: 5.07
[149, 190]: 4.87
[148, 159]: 5.11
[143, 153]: 5.23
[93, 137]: 4.43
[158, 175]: 4.79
